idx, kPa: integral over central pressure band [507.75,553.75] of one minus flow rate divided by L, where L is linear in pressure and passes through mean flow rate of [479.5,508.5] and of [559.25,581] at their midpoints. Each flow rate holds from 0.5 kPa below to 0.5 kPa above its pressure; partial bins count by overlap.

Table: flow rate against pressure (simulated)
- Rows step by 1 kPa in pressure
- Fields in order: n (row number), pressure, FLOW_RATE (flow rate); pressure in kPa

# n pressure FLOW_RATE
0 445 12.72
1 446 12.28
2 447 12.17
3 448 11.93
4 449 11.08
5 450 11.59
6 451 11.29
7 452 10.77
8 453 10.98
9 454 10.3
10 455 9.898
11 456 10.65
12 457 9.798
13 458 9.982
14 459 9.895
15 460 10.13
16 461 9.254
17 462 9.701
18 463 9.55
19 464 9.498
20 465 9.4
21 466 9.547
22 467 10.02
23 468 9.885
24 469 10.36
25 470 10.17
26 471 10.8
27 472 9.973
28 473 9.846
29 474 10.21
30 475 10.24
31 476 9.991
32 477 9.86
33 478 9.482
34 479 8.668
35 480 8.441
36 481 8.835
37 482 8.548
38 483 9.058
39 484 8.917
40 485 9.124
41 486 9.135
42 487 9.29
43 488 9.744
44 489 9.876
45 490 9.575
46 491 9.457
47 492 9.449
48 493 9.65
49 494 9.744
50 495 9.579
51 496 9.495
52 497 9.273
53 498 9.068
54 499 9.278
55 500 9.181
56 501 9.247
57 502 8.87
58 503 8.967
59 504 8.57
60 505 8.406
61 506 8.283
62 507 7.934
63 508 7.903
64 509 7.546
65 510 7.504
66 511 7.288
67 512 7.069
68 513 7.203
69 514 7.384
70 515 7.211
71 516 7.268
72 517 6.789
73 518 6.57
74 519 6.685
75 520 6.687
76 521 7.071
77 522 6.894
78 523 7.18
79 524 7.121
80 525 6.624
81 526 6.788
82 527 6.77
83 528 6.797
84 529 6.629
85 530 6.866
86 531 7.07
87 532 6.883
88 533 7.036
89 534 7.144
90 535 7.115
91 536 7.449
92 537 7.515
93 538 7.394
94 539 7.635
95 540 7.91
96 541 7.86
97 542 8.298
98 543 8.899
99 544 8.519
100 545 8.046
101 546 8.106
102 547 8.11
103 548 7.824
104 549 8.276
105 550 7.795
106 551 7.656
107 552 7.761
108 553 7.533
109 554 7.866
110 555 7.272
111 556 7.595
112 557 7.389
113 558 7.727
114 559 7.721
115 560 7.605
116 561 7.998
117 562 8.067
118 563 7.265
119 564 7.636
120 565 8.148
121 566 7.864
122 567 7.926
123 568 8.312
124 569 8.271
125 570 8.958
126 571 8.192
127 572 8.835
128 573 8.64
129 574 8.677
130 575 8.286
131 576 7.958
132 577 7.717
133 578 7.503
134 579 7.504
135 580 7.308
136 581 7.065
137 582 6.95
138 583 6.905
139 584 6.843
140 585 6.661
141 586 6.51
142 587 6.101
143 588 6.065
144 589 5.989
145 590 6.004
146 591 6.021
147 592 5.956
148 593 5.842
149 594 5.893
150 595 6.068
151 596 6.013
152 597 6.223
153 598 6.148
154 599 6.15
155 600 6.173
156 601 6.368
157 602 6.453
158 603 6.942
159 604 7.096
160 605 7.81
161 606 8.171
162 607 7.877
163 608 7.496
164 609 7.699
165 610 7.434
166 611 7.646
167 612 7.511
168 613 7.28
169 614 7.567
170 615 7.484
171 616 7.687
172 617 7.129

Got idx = 6.2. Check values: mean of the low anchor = 9.07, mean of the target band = 7.38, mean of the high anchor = 8.01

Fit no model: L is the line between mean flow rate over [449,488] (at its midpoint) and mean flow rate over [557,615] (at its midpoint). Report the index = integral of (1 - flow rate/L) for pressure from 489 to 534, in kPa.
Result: 5.1 kPa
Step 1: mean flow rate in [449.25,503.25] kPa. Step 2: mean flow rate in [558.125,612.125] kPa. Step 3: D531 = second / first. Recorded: 0.75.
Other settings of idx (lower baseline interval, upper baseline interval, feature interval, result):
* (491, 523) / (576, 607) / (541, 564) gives -1.7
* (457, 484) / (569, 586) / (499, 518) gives 2.2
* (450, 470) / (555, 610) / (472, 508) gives 0.6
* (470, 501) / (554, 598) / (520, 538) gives 3.0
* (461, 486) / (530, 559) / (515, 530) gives 2.6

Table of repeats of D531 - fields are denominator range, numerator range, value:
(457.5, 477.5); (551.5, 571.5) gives 0.79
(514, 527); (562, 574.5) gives 1.19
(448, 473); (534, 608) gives 0.72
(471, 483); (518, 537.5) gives 0.73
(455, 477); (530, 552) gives 0.78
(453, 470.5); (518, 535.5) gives 0.70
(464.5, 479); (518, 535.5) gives 0.69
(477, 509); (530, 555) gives 0.85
